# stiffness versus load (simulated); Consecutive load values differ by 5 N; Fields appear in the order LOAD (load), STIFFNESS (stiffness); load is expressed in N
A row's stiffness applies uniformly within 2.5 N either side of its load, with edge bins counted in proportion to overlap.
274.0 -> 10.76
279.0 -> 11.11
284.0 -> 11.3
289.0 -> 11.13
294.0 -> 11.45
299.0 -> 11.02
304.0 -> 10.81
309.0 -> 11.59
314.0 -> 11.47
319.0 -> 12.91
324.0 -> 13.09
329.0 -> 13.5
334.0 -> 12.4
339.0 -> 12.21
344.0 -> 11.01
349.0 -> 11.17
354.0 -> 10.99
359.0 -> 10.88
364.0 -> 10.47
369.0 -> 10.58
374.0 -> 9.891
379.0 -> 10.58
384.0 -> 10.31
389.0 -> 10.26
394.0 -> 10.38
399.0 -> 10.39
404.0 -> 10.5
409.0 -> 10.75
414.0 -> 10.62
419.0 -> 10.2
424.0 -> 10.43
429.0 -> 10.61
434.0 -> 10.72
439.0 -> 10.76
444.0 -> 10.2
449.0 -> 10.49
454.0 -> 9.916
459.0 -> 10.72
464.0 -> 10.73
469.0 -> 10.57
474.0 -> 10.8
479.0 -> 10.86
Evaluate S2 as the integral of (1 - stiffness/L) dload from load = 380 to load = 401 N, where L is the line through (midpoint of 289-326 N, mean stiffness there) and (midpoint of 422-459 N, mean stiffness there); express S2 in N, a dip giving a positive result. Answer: 1.1 N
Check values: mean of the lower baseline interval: 11.7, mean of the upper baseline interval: 10.5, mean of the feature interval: 10.4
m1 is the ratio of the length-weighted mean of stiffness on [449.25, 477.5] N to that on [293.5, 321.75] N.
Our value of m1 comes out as 0.9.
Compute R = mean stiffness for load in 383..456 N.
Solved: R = 10.4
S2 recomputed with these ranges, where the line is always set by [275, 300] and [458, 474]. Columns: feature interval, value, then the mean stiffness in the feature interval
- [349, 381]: 1.0 N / 10.6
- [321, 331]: -2.0 N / 13.3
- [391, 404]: 0.6 N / 10.4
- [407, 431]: 0.7 N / 10.5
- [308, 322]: -1.2 N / 12.1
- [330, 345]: -1.5 N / 12.1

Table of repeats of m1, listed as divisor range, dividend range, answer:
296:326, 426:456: 0.89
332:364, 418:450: 0.92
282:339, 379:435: 0.88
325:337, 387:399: 0.80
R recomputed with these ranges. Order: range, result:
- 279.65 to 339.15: 11.9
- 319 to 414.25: 11.1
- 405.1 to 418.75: 10.6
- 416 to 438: 10.5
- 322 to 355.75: 12.1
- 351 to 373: 10.7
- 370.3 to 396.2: 10.3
